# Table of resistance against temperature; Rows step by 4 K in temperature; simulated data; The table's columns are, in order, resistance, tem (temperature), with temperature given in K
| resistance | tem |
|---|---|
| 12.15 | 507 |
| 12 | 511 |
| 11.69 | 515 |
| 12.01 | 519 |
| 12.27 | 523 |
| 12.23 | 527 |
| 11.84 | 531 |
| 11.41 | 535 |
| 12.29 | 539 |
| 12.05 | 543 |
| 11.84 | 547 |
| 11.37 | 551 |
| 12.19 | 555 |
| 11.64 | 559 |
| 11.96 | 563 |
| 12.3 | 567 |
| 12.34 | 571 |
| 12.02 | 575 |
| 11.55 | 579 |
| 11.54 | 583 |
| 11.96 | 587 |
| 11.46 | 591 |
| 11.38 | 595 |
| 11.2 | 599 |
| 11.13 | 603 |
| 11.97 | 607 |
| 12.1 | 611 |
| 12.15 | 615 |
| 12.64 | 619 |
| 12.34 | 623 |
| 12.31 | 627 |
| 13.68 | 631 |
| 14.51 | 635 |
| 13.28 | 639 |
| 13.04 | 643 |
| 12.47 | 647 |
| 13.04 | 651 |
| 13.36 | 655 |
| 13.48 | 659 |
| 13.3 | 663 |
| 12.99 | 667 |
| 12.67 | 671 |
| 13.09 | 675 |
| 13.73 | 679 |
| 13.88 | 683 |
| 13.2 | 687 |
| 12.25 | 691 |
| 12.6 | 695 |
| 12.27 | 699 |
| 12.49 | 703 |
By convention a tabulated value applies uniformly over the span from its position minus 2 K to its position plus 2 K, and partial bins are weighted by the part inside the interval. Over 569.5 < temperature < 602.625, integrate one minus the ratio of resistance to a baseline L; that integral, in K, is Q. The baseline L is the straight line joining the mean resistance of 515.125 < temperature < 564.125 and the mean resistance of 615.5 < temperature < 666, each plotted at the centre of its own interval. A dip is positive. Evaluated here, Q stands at 2.1 K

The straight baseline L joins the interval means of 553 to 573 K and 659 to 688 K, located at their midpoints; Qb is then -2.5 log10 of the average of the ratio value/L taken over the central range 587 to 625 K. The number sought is 0.065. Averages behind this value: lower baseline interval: 12.1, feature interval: 11.8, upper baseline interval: 13.3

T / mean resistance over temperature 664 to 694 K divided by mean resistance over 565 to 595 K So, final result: 1.11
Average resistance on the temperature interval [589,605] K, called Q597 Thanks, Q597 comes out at 11.3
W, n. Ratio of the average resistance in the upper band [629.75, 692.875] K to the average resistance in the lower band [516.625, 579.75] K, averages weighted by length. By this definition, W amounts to 1.11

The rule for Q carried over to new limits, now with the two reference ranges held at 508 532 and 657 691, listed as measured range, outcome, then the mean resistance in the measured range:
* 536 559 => 0.63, 11.9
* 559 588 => 1.19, 11.9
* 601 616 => 1.06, 11.8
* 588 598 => 0.91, 11.5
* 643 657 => 0.08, 13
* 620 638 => -0.42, 13.2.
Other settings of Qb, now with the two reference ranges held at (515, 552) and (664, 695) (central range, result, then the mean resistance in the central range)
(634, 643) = -0.07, 13.6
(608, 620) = 0.03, 12.2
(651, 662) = -0.04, 13.3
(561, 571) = 0.00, 12.2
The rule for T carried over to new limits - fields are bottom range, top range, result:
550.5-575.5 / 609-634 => 1.05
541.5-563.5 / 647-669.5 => 1.11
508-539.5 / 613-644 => 1.09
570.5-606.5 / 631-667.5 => 1.15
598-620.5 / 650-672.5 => 1.11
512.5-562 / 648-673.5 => 1.10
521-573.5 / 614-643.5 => 1.09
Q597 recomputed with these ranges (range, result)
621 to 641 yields 13.2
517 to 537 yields 12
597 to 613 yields 11.6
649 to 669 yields 13.2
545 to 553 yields 11.6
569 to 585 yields 11.9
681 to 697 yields 13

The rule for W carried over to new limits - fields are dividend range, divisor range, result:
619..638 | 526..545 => 1.10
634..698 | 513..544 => 1.10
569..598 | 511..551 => 0.98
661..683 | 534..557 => 1.11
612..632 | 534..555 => 1.06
